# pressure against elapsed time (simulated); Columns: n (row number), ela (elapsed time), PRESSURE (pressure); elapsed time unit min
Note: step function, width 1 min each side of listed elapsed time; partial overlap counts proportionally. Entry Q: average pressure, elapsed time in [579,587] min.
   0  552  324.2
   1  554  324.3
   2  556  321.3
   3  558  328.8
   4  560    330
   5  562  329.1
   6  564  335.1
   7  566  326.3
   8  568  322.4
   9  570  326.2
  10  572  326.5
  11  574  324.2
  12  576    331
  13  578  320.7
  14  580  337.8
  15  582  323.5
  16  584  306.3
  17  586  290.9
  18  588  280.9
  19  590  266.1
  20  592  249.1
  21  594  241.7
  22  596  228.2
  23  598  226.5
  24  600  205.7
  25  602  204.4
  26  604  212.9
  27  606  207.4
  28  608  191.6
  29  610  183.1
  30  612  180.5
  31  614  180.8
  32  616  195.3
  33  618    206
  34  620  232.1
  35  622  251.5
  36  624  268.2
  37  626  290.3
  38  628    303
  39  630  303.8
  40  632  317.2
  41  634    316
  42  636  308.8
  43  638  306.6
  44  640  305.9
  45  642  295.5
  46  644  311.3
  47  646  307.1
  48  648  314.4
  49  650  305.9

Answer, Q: 315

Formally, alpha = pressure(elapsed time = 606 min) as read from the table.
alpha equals 207.4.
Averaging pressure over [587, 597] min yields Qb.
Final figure 253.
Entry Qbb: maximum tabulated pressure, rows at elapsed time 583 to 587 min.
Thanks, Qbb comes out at 306.3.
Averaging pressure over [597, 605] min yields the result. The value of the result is 212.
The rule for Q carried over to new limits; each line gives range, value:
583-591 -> 286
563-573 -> 327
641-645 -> 303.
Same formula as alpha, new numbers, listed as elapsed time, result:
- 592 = 249.1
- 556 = 321.3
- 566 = 326.3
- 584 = 306.3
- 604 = 212.9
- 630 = 303.8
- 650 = 305.9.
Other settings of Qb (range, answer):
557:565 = 331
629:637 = 311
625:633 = 304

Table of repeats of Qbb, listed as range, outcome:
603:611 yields 212.9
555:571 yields 335.1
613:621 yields 232.1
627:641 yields 317.2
